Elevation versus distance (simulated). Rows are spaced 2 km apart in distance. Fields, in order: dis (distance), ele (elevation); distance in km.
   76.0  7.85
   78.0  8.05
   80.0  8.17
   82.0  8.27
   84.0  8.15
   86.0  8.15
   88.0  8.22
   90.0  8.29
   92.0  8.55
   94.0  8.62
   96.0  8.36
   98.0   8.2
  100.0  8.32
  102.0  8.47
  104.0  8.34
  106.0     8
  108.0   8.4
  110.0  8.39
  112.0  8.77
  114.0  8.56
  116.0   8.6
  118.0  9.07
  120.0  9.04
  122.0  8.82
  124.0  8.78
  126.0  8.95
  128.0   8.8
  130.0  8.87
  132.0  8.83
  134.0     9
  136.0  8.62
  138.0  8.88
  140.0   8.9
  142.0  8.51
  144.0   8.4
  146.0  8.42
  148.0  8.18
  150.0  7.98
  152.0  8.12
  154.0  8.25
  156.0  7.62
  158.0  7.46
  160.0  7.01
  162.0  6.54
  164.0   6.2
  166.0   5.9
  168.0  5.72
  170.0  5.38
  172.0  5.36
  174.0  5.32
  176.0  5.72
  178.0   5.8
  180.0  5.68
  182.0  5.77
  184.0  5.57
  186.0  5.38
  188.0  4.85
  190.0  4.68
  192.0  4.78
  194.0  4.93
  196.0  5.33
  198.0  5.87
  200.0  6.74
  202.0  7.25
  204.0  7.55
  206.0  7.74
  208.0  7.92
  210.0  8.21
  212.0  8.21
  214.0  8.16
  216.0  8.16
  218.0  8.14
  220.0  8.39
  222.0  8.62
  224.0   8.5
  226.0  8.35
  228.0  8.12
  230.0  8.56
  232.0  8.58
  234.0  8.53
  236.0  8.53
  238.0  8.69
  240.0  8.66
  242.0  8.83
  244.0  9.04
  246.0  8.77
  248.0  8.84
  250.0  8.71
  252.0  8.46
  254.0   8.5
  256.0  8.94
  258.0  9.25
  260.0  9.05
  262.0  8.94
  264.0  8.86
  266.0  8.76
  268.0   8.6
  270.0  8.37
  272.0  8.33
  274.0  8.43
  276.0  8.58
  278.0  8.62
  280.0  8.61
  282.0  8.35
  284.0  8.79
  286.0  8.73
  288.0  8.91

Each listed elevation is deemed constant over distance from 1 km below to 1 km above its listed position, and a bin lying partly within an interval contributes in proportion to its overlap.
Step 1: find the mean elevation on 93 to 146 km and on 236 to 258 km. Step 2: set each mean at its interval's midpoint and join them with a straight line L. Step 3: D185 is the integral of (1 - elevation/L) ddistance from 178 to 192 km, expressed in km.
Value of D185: 5.4 km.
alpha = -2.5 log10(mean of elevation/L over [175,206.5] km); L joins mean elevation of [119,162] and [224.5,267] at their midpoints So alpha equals 0.42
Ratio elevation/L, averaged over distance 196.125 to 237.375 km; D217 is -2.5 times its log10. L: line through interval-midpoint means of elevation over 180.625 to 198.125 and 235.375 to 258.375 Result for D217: -0.16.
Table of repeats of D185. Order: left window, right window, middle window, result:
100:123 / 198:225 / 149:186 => 8.20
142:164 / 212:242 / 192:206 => 3.26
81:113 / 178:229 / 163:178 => 3.43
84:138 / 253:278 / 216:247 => 0.51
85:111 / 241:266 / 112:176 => 4.69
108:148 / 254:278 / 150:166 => 2.67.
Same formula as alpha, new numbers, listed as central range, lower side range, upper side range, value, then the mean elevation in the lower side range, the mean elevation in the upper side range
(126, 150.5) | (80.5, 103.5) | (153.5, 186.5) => -0.22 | 8.32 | 6.14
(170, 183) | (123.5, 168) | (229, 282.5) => 0.42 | 8.04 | 8.68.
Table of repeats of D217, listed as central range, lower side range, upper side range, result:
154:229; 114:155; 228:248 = 0.28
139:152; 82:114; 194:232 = -0.04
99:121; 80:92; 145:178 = -0.10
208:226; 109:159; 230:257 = 0.05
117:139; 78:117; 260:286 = -0.06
